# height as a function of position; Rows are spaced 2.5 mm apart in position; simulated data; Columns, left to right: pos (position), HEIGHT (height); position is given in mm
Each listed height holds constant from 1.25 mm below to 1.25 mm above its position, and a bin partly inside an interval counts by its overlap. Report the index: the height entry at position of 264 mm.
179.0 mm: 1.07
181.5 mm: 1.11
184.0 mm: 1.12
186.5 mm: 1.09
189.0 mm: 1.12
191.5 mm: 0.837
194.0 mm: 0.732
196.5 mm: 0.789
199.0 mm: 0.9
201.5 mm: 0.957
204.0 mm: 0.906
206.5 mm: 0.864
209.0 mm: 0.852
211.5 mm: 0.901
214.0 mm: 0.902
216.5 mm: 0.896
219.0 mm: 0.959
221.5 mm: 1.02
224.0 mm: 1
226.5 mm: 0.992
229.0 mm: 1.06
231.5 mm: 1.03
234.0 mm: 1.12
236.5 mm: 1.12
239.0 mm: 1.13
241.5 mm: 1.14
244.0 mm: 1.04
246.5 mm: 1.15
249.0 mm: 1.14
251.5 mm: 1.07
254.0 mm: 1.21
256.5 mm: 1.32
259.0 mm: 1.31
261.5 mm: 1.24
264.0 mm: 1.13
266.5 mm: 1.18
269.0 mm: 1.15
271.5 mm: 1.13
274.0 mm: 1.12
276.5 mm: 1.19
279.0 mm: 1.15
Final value 1.13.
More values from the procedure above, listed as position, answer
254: 1.21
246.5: 1.15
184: 1.12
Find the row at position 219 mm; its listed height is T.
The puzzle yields 0.959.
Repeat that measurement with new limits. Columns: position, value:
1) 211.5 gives 0.901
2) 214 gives 0.902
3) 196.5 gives 0.789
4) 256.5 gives 1.32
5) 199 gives 0.9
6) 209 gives 0.852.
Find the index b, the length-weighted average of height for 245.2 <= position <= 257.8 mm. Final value 1.18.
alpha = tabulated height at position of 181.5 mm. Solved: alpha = 1.11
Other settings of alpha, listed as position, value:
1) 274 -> 1.12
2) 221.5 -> 1.02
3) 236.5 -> 1.12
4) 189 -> 1.12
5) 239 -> 1.13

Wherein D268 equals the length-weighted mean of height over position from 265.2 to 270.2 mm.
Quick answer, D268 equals 1.16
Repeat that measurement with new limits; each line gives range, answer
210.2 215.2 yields 0.901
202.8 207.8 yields 0.884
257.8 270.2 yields 1.2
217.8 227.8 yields 0.993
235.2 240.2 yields 1.12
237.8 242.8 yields 1.13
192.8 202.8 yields 0.845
